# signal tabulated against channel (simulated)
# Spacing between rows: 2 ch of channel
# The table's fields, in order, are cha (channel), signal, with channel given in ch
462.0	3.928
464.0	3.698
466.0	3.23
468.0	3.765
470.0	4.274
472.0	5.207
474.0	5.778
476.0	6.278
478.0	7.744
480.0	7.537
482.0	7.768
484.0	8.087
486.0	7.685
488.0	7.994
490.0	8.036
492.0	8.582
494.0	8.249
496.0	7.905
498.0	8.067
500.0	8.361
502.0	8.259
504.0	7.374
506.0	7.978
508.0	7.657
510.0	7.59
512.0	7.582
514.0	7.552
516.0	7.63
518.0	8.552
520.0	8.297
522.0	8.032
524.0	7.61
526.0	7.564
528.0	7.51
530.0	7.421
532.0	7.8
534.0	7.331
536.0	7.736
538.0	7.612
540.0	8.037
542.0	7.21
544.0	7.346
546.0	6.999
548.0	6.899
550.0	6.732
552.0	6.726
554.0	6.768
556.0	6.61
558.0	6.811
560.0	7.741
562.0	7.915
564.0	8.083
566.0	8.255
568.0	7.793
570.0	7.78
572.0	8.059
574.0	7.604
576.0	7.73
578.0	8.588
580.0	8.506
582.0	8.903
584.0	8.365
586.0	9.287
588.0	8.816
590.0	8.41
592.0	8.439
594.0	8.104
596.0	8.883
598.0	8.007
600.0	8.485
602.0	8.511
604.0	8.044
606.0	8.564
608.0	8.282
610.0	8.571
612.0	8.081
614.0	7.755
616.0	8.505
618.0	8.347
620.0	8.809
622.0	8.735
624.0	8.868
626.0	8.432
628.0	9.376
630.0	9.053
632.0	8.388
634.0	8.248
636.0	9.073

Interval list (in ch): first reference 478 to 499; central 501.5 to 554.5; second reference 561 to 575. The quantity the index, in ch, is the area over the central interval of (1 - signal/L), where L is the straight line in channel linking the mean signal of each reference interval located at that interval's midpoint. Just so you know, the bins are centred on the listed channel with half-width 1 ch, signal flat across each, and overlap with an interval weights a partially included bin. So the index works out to 2.7 ch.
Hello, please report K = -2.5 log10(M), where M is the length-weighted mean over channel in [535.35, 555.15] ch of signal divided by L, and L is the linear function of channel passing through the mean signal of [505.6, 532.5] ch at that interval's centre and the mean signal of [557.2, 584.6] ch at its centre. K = 0.100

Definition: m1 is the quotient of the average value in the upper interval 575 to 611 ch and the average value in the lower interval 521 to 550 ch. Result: 1.13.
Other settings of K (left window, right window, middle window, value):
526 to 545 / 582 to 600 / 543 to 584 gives 0.064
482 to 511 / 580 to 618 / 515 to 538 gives 0.048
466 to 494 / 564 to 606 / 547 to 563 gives 0.125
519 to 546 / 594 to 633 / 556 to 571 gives 0.038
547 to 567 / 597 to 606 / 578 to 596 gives -0.087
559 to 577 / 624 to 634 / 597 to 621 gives 0.019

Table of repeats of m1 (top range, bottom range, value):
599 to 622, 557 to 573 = 1.07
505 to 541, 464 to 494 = 1.19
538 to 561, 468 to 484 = 1.12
